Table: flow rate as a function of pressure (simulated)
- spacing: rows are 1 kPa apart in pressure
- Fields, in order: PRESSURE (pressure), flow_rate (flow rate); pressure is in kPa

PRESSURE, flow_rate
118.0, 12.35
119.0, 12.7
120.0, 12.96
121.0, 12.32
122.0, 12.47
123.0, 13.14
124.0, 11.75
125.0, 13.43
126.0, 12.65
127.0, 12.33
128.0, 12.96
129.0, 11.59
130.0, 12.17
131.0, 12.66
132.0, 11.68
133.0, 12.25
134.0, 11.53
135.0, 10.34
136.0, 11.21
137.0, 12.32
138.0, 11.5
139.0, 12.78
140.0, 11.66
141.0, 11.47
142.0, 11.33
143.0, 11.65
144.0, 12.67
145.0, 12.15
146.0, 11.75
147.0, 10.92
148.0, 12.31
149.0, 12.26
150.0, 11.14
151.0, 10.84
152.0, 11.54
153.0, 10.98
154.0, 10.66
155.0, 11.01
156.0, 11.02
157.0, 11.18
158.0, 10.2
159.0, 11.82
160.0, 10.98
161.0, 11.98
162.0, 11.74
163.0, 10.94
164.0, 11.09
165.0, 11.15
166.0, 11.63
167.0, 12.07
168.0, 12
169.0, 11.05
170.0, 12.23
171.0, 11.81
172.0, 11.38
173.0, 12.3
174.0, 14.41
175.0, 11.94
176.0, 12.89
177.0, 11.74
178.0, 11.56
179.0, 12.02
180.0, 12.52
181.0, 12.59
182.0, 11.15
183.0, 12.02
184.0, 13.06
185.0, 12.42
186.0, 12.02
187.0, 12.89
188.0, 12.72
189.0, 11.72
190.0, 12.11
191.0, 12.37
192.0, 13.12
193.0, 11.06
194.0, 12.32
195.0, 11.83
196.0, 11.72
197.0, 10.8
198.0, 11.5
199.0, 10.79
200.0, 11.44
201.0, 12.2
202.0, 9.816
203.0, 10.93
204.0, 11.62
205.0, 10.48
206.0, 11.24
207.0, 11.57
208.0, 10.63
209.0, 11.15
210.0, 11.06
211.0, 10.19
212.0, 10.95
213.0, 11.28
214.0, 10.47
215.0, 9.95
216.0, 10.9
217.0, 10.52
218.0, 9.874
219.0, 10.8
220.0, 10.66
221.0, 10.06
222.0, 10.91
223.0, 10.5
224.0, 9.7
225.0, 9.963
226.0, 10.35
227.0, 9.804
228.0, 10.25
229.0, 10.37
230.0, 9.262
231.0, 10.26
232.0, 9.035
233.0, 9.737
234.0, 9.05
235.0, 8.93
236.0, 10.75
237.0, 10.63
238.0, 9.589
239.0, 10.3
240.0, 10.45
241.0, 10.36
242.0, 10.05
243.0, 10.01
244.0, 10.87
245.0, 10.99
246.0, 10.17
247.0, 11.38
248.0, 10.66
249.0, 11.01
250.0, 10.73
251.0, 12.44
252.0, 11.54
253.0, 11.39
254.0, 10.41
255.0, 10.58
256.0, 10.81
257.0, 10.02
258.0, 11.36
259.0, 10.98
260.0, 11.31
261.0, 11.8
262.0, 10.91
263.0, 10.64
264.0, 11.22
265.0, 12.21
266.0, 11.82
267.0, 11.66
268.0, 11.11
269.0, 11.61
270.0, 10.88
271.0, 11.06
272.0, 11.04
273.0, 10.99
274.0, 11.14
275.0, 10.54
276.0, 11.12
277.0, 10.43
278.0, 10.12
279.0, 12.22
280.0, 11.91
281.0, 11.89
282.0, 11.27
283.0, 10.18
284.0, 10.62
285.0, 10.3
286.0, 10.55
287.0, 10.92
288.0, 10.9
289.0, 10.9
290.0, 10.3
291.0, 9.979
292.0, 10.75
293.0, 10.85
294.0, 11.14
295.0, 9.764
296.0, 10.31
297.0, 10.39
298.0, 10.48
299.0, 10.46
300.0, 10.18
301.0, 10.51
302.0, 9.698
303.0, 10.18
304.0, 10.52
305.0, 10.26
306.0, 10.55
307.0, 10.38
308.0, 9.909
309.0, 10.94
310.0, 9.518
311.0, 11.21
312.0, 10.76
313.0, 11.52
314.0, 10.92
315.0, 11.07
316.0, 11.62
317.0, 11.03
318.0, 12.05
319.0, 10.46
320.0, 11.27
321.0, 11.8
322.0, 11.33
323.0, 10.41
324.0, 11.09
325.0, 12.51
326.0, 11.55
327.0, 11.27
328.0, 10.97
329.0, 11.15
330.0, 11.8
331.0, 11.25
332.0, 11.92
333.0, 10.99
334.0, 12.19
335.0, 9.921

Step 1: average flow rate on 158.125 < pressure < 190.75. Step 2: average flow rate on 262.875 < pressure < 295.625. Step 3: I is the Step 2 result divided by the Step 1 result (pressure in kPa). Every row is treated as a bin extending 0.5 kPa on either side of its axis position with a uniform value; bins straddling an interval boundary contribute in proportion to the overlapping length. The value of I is 0.92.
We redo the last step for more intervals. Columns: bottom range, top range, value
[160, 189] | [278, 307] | 0.88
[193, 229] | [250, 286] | 1.03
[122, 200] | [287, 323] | 0.90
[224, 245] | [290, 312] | 1.04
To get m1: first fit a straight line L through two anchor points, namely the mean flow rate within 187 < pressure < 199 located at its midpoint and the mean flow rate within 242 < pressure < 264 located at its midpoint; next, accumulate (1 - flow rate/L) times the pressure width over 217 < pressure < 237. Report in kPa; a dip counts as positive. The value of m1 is 2.33 kPa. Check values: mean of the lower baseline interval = 11.9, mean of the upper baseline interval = 10.9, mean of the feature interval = 10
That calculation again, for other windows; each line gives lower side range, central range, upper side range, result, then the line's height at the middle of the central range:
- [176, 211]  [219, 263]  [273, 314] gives 2.82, 11.2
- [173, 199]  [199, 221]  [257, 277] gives 1.93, 11.9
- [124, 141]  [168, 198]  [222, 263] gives -2.11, 11.3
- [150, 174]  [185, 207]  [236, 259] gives -1.02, 11.1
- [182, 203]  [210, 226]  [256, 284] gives 1.60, 11.6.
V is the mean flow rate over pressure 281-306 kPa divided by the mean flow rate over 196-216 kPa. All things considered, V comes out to 0.96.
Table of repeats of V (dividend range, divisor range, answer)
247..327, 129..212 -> 0.94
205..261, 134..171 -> 0.92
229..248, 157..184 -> 0.86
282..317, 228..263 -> 1.00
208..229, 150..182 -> 0.90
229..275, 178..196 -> 0.88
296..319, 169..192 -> 0.87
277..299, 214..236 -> 1.07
